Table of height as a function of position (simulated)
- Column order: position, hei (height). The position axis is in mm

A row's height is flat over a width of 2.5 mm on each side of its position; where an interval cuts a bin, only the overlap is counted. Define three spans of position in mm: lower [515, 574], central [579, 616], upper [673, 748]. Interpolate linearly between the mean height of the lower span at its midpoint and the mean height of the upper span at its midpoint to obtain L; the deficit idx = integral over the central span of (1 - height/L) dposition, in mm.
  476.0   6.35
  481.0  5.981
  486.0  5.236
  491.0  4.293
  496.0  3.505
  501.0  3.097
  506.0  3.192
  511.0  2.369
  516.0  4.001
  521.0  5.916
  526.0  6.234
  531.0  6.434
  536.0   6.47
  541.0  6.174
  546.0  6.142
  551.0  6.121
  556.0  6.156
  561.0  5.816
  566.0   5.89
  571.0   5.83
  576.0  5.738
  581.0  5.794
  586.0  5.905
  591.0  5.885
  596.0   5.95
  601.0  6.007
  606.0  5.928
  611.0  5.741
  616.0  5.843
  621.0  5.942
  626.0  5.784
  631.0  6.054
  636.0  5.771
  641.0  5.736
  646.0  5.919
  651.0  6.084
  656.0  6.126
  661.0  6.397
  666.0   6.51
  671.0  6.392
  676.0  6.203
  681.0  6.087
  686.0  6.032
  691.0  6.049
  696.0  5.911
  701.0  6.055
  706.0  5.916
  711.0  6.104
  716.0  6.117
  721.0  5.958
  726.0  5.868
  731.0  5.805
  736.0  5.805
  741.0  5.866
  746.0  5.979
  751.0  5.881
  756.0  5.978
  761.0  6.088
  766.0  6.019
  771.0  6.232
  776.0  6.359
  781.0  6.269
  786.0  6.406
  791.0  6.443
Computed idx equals 0.60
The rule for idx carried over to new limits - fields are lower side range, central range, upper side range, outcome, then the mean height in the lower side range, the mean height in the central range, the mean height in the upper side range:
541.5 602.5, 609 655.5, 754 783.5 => 0.9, 5.94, 5.89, 6.16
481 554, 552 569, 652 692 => -2.0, 4.99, 5.97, 6.23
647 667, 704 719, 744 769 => 0.1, 6.23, 6.05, 5.99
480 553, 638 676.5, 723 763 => -4.2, 4.98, 6.16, 5.91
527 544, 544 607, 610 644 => 1.9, 6.34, 5.93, 5.84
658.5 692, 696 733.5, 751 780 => 1.3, 6.25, 5.97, 6.12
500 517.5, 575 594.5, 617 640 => -3.9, 3.12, 5.84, 5.87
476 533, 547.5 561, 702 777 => -3.2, 4.63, 6.08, 5.99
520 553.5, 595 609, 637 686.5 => 0.5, 6.23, 5.96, 6.14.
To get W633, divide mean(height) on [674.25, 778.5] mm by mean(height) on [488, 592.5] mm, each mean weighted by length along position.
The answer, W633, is 1.14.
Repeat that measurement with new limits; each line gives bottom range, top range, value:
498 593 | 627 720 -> 1.12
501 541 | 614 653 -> 1.20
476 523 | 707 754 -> 1.39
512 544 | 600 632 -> 1.03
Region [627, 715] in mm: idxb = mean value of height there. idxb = 6.07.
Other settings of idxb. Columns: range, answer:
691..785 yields 6.02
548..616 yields 5.9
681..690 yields 6.05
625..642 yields 5.85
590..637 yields 5.89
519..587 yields 6.05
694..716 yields 6.01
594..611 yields 5.93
